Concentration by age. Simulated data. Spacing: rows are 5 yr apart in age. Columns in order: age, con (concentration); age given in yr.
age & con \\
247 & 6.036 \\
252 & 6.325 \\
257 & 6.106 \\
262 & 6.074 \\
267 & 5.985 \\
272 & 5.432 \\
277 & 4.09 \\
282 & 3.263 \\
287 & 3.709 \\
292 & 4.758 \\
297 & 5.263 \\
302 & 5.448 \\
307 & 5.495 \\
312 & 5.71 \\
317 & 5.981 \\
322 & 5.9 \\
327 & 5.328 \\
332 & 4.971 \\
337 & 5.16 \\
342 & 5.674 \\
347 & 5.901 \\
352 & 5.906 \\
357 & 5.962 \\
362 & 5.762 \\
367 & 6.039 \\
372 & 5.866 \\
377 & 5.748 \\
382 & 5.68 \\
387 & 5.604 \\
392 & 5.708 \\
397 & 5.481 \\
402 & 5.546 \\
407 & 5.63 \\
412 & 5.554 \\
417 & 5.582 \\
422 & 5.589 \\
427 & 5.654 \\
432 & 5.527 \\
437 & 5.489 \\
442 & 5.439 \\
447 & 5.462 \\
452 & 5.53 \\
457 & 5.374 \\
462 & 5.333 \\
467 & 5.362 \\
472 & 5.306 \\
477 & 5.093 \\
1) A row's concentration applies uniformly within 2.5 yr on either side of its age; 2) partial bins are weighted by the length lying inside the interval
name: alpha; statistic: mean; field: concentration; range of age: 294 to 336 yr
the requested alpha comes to 5.49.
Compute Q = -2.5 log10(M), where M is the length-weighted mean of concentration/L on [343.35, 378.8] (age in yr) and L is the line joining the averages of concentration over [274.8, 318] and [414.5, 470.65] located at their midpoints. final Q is -0.151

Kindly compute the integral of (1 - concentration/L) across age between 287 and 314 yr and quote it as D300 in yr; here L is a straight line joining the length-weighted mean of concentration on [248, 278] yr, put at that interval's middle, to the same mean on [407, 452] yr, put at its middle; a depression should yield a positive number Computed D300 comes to 2.5 yr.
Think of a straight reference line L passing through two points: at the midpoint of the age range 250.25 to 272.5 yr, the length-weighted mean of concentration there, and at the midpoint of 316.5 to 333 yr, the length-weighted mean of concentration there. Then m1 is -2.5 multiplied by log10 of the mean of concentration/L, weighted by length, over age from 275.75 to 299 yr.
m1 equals 0.35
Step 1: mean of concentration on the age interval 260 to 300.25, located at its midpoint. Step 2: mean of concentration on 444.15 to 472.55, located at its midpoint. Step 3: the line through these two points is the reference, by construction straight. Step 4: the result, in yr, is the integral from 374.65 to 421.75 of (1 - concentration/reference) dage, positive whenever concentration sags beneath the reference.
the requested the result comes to -3.7 yr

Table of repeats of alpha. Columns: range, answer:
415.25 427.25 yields 5.6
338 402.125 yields 5.75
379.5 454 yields 5.57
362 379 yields 5.87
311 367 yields 5.68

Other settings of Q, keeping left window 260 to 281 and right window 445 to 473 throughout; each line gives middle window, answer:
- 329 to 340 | 0.038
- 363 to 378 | -0.110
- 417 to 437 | -0.041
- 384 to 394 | -0.063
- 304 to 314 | -0.066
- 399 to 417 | -0.044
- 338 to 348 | -0.076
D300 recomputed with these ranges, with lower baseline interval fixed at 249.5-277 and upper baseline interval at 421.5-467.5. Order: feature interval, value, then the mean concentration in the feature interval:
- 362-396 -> -1.0 yr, 5.76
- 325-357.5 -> 0.7 yr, 5.54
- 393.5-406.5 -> 0.0 yr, 5.55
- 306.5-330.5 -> 0.2 yr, 5.67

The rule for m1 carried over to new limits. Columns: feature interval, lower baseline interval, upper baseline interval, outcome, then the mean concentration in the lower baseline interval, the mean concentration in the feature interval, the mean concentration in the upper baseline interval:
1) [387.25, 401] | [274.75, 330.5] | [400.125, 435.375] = -0.03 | 5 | 5.59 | 5.58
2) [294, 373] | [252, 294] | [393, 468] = -0.09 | 5.01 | 5.64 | 5.51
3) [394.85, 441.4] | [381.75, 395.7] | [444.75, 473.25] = 0.00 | 5.65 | 5.56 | 5.4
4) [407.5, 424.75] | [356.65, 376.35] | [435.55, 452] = 0.01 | 5.89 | 5.58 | 5.47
